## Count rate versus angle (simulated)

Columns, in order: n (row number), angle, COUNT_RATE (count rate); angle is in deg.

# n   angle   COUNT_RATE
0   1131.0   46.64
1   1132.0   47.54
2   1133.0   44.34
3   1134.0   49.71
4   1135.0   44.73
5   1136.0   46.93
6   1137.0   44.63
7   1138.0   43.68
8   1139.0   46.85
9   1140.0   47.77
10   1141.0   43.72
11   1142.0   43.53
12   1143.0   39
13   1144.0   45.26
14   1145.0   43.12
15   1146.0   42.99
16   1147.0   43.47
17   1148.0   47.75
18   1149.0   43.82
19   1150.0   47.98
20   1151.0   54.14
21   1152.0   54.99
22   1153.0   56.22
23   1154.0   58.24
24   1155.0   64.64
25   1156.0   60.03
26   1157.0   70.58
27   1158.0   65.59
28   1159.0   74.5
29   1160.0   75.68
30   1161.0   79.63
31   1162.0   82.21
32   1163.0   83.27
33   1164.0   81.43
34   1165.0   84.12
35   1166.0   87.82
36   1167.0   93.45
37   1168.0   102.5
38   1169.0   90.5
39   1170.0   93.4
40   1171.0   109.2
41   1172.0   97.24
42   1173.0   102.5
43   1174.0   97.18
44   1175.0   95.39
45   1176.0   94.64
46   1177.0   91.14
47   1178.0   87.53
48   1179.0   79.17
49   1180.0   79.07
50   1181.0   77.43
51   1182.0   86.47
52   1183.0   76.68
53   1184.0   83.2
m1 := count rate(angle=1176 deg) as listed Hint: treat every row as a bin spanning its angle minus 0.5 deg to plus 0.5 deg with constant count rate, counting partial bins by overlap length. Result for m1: 94.64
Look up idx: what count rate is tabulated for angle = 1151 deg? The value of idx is 54.14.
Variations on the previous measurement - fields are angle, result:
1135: 44.73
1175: 95.39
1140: 47.77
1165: 84.12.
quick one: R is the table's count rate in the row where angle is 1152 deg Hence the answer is 54.99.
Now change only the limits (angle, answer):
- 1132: 47.54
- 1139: 46.85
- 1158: 65.59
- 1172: 97.24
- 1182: 86.47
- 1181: 77.43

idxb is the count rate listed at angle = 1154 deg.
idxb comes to 58.24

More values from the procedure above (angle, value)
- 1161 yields 79.63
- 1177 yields 91.14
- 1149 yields 43.82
